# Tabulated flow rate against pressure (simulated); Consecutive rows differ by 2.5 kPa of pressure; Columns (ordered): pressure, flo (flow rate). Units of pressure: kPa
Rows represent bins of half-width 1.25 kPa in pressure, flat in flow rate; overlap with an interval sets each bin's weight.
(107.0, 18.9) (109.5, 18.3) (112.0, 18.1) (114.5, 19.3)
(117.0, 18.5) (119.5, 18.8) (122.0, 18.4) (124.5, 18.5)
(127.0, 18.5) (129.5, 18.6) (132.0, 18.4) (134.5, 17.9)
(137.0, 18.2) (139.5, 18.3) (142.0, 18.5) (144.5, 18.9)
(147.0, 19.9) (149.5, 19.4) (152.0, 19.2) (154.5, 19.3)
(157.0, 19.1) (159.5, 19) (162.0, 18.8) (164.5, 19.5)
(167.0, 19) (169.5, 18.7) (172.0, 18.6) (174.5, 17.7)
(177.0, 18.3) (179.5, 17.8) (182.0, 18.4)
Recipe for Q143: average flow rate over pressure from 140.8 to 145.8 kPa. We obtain 18.7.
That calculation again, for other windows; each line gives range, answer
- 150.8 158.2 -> 19.2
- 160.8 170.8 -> 19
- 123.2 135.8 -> 18.4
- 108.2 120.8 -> 18.6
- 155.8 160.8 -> 19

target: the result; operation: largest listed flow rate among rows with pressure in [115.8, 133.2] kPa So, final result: 18.8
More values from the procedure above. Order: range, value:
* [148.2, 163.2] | 19.4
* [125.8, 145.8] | 18.9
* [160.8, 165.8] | 19.5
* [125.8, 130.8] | 18.6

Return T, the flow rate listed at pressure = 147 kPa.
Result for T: 19.9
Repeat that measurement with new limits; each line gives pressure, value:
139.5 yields 18.3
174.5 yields 17.7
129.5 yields 18.6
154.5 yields 19.3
